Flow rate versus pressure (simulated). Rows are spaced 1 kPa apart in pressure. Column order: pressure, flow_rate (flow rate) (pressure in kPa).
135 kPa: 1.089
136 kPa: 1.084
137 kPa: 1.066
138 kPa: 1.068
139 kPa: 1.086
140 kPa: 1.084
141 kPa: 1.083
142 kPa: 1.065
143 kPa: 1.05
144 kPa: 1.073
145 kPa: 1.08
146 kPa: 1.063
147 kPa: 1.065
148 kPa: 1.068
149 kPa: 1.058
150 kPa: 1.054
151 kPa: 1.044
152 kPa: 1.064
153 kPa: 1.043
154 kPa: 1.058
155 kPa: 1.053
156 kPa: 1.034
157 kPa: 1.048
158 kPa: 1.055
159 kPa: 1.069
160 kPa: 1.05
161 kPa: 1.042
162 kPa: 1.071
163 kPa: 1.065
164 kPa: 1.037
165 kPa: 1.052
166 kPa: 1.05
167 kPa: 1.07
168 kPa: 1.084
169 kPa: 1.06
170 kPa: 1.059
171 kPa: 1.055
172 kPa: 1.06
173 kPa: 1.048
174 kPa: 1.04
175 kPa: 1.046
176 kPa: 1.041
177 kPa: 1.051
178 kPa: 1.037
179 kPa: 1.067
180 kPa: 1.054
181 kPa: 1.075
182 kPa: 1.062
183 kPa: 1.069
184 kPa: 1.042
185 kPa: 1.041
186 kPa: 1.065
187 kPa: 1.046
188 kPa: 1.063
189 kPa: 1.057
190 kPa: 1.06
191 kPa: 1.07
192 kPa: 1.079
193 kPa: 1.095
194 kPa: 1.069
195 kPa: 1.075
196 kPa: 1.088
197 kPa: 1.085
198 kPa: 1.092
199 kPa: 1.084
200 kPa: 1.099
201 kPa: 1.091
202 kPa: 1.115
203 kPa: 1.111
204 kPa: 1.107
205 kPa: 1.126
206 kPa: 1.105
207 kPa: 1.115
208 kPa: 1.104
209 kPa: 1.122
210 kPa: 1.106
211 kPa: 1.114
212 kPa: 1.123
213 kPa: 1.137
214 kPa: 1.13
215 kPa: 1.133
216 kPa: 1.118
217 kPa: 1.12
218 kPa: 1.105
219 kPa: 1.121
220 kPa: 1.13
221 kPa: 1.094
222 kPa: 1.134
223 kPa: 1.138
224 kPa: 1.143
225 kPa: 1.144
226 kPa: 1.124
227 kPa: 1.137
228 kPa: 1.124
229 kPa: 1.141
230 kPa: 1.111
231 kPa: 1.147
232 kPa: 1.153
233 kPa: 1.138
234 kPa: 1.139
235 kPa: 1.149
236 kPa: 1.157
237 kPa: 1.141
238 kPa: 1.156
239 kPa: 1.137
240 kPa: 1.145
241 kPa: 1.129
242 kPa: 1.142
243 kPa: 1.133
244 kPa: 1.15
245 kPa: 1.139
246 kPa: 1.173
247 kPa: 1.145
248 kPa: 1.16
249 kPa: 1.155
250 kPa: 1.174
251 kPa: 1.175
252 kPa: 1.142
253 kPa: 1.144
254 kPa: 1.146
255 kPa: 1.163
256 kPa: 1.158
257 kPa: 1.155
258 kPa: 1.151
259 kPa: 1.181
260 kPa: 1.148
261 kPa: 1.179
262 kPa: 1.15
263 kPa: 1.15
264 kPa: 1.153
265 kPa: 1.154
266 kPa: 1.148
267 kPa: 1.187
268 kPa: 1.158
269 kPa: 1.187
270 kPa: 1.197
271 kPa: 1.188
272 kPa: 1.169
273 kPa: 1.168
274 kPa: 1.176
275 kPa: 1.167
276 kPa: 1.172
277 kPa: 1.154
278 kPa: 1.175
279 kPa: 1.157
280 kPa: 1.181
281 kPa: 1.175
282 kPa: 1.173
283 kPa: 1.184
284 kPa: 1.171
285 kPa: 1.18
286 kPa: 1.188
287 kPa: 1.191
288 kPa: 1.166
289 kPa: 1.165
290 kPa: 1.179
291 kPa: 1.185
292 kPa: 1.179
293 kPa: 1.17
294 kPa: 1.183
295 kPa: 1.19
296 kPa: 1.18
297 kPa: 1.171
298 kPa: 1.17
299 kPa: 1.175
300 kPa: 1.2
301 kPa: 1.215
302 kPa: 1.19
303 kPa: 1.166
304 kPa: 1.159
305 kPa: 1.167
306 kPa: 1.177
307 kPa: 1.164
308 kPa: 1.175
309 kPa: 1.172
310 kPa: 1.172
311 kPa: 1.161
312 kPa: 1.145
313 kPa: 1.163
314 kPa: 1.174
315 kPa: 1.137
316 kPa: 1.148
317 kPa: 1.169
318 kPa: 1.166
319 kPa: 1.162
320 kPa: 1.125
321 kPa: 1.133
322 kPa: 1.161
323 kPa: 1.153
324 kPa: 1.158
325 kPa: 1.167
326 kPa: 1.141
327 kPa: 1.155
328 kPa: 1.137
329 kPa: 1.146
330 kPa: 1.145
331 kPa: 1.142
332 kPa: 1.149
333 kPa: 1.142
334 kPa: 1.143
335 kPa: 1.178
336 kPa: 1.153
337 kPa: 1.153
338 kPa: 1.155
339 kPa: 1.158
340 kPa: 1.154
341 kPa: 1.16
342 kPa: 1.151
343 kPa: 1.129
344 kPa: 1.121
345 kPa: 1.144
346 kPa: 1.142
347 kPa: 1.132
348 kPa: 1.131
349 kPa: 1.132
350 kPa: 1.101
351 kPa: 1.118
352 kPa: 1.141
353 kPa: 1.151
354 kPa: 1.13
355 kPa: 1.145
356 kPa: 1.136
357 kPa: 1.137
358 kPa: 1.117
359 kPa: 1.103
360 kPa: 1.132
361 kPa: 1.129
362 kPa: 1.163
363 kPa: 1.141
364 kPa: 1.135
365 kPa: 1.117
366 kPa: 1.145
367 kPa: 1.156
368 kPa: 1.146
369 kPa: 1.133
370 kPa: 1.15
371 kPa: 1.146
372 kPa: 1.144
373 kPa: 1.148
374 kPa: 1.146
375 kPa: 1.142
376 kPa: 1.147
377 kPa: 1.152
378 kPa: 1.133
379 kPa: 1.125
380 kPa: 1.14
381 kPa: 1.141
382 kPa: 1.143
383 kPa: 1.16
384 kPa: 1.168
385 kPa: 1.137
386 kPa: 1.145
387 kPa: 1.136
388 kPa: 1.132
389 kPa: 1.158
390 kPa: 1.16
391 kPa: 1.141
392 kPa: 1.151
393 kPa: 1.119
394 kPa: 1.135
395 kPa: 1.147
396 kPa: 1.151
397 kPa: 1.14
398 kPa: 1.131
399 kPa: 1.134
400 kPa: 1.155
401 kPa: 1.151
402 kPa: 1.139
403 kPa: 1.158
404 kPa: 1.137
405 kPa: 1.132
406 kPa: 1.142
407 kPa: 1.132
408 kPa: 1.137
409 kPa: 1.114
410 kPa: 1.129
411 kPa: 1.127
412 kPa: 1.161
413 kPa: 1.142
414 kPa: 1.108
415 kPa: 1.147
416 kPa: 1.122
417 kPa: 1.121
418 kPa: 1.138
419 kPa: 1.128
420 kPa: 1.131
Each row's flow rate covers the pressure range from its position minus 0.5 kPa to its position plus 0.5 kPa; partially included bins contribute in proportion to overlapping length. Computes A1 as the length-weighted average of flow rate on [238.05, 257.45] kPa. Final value 1.15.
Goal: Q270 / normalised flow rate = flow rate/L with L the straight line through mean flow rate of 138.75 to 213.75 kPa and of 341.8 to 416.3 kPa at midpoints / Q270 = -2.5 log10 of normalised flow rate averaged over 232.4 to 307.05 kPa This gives -0.060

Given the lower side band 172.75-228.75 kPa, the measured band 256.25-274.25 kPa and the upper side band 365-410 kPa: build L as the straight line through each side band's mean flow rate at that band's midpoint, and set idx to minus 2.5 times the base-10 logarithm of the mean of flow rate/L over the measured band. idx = -0.054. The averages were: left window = 1.09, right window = 1.14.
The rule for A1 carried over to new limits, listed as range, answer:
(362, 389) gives 1.14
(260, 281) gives 1.17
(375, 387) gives 1.14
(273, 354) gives 1.16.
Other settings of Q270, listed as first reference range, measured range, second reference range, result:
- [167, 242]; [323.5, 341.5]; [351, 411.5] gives -0.02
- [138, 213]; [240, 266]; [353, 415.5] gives -0.06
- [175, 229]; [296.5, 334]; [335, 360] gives -0.03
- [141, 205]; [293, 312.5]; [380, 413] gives -0.06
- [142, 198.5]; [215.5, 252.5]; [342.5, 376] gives -0.05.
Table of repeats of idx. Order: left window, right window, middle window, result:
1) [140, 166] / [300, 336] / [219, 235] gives -0.029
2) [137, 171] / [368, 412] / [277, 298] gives -0.066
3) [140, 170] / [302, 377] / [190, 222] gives -0.021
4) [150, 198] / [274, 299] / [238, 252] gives -0.017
